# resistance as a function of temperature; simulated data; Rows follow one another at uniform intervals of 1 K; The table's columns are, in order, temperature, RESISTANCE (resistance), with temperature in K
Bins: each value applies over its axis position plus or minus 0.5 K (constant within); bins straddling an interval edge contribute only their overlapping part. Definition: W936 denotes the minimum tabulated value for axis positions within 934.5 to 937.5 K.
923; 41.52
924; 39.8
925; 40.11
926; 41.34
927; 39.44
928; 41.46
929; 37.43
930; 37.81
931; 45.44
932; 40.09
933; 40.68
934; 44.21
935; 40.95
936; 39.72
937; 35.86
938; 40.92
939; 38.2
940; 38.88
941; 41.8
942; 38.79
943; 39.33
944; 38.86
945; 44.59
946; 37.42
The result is 35.86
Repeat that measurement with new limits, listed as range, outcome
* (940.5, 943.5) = 38.79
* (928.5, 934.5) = 37.43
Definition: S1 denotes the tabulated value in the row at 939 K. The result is 38.2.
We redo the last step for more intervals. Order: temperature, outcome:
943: 39.33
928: 41.46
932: 40.09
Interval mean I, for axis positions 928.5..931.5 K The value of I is 40.2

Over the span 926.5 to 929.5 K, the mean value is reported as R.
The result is 39.4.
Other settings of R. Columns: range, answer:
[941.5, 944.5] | 39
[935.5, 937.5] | 37.8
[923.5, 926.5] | 40.4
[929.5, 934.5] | 41.6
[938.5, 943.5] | 39.4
